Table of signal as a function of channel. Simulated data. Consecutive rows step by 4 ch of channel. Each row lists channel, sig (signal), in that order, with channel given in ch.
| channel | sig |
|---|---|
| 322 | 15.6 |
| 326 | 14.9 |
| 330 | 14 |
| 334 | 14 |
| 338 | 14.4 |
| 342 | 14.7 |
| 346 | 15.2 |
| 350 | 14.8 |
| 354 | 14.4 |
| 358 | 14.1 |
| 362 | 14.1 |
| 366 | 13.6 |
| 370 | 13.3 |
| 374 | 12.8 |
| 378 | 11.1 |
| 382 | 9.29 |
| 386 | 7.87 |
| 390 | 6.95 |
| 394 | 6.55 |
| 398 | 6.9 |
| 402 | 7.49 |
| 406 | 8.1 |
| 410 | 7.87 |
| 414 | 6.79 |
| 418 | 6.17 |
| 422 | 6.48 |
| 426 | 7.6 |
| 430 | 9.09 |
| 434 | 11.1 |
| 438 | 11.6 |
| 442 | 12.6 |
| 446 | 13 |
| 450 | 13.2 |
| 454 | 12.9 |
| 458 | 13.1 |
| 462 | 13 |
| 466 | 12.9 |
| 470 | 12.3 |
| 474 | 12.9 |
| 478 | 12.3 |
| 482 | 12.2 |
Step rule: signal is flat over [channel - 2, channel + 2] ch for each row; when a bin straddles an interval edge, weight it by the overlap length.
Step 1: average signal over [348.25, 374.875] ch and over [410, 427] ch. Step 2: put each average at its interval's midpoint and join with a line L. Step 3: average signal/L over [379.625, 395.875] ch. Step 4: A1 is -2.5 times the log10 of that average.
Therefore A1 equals 0.35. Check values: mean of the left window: 13.9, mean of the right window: 6.84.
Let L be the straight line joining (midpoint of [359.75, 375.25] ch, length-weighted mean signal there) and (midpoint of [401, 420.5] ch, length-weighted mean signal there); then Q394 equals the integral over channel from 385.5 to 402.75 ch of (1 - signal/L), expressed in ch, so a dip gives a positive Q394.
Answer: 4.6 ch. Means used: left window 13.5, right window 7.25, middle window 7.07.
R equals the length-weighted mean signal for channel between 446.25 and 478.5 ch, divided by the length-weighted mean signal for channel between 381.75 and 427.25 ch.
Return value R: 1.77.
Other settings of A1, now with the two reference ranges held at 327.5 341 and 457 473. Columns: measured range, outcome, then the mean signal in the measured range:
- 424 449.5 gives 0.19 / 11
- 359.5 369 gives 0.01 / 13.8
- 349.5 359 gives -0.03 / 14.4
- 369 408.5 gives 0.46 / 8.91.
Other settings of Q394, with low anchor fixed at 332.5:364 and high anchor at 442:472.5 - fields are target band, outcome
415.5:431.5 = 7.3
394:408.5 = 6.7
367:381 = 1.8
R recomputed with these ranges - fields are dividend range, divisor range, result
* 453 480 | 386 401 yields 1.83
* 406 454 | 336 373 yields 0.68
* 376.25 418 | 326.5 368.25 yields 0.54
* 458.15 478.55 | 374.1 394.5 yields 1.43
